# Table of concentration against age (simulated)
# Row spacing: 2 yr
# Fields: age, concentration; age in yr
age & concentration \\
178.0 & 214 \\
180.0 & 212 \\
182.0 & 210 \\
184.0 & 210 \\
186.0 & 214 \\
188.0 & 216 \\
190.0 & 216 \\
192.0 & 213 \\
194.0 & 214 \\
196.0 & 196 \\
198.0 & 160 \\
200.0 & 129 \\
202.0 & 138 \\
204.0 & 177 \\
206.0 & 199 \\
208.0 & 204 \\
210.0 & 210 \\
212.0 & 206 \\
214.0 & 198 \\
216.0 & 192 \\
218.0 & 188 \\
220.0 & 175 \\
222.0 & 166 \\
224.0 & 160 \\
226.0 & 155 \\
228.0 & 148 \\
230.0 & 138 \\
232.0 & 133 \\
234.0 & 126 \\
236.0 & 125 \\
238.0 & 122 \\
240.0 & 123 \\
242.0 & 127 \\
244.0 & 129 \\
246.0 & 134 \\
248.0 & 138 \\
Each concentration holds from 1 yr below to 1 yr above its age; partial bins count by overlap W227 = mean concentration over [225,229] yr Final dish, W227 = 152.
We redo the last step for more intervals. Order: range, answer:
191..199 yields 196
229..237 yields 130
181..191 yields 213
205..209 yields 202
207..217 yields 202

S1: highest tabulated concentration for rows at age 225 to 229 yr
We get 155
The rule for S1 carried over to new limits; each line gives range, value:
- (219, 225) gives 175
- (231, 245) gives 133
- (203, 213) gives 210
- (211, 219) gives 206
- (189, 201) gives 216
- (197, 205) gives 177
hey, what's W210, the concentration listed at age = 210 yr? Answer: 210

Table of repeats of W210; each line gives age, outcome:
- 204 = 177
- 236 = 125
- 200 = 129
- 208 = 204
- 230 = 138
